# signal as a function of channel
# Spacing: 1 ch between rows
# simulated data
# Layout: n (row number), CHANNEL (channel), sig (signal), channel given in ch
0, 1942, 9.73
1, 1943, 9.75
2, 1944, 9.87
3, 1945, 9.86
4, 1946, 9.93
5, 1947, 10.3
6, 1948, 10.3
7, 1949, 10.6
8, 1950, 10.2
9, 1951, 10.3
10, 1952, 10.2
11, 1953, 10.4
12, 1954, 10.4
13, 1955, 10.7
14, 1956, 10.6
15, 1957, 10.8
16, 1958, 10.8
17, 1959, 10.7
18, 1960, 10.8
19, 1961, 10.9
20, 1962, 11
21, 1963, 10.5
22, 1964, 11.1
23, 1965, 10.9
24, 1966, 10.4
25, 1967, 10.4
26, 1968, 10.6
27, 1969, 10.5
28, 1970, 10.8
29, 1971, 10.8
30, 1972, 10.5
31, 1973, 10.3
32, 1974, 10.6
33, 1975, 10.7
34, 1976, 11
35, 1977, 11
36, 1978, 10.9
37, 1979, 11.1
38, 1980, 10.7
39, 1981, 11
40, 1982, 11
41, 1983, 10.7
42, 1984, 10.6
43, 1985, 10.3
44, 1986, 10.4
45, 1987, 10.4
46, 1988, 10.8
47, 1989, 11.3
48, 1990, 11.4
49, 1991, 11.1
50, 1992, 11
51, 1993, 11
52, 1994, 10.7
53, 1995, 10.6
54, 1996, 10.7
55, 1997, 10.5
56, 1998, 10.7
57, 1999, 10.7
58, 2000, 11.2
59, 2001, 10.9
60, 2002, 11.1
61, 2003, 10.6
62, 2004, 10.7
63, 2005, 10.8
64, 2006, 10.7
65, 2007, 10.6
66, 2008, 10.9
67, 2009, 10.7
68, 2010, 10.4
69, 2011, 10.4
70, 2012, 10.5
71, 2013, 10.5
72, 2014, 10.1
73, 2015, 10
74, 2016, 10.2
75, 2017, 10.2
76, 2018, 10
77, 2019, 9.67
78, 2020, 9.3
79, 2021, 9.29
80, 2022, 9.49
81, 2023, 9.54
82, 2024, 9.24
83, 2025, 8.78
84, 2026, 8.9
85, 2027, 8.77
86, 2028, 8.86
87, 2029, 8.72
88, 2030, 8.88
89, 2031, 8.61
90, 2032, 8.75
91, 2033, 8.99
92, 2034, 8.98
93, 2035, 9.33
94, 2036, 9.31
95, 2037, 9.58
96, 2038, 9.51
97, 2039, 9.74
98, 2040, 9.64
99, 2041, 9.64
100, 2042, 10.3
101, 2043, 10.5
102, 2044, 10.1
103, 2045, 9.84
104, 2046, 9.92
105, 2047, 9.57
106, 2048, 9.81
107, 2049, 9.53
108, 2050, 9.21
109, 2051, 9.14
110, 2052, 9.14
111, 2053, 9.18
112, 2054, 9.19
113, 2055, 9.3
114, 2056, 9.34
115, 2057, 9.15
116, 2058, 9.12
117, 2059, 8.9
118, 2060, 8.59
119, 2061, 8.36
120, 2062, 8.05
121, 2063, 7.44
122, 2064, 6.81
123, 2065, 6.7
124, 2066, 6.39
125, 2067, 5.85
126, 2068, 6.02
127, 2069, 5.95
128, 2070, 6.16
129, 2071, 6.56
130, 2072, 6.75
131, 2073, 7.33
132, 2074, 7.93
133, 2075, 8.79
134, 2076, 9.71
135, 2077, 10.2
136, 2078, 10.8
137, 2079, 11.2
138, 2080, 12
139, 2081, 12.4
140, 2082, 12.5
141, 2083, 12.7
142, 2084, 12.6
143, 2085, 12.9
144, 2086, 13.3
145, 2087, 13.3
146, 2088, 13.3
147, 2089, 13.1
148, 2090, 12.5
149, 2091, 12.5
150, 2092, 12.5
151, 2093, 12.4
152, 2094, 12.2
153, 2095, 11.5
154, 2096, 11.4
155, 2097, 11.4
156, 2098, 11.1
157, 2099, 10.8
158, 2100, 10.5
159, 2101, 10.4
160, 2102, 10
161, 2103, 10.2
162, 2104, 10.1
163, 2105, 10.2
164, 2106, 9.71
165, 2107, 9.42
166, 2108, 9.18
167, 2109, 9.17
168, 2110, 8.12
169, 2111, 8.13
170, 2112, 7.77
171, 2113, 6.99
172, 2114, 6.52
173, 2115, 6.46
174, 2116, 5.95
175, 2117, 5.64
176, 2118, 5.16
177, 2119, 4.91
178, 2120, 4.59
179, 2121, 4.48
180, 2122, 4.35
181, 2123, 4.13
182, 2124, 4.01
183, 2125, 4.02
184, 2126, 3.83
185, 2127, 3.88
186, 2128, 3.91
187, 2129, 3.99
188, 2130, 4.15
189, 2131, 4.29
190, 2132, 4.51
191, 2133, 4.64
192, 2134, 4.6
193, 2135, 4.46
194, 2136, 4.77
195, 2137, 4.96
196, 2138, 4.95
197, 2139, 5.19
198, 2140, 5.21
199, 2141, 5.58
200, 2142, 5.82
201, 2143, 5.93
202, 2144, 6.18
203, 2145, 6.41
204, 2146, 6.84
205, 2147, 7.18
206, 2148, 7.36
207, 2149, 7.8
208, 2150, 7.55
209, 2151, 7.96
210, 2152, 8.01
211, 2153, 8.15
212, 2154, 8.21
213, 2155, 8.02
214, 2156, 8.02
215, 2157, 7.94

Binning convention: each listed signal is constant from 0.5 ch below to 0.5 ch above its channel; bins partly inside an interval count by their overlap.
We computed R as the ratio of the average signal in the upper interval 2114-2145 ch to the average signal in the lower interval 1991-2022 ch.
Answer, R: 0.5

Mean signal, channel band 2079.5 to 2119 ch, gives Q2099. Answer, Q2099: 10.3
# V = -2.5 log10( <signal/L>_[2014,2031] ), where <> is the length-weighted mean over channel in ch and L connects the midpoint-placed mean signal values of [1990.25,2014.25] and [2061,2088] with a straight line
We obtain 0.11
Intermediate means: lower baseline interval 10.7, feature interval 9.36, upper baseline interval 9.3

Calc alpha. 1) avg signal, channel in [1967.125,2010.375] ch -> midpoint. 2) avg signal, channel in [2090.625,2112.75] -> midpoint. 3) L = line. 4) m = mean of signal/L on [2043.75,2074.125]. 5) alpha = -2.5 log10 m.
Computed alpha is 0.27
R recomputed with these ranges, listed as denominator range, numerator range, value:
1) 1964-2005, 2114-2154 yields 0.51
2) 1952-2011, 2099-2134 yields 0.61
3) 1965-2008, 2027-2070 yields 0.82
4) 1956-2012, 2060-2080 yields 0.73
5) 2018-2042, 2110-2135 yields 0.55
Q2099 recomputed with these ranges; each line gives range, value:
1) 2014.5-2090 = 9.45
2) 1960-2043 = 10.3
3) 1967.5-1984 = 10.8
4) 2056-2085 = 8.83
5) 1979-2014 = 10.7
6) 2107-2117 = 7.58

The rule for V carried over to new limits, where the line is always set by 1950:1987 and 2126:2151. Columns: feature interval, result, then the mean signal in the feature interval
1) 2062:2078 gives 0.02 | 7.38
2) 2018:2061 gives -0.10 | 9.31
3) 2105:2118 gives -0.23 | 7.75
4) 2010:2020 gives -0.10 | 10.1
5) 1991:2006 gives -0.11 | 10.8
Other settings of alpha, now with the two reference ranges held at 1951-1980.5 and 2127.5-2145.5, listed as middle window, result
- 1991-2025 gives -0.122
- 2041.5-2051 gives -0.224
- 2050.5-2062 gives -0.174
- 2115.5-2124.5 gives 0.155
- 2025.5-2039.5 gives -0.077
